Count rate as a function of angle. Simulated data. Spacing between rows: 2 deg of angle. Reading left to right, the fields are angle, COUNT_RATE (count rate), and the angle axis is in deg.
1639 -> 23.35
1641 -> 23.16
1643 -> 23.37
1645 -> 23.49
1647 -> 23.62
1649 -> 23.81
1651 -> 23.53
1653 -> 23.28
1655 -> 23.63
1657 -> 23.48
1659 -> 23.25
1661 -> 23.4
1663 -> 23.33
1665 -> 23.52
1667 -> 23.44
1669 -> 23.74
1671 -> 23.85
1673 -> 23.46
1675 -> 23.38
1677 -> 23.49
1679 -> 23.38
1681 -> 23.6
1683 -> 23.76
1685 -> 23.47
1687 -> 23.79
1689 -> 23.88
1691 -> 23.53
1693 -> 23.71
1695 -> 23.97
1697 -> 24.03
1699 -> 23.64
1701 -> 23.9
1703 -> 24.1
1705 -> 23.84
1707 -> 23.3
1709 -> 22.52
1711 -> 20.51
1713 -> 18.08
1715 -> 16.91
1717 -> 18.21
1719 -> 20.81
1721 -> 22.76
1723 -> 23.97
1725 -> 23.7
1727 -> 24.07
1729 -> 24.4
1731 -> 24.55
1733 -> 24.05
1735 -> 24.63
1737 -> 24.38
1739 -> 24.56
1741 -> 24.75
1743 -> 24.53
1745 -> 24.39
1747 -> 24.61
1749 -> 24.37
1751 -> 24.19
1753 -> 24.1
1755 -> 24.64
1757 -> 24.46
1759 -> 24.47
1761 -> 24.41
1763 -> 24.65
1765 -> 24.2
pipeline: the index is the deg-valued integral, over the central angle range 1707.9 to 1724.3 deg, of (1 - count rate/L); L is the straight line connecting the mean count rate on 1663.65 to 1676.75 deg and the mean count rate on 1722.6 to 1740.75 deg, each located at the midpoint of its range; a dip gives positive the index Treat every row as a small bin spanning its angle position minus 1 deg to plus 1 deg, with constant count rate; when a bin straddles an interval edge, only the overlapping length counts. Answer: 2.4 deg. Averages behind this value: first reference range 23.6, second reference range 24.3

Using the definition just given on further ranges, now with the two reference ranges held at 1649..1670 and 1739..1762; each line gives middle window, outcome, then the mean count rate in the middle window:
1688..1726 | 2.5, 22.4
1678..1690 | 0.0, 23.6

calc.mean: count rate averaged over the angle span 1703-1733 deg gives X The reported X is 22.1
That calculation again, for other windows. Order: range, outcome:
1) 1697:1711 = 23.4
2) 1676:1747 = 23.2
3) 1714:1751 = 23.3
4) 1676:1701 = 23.7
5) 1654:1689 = 23.5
